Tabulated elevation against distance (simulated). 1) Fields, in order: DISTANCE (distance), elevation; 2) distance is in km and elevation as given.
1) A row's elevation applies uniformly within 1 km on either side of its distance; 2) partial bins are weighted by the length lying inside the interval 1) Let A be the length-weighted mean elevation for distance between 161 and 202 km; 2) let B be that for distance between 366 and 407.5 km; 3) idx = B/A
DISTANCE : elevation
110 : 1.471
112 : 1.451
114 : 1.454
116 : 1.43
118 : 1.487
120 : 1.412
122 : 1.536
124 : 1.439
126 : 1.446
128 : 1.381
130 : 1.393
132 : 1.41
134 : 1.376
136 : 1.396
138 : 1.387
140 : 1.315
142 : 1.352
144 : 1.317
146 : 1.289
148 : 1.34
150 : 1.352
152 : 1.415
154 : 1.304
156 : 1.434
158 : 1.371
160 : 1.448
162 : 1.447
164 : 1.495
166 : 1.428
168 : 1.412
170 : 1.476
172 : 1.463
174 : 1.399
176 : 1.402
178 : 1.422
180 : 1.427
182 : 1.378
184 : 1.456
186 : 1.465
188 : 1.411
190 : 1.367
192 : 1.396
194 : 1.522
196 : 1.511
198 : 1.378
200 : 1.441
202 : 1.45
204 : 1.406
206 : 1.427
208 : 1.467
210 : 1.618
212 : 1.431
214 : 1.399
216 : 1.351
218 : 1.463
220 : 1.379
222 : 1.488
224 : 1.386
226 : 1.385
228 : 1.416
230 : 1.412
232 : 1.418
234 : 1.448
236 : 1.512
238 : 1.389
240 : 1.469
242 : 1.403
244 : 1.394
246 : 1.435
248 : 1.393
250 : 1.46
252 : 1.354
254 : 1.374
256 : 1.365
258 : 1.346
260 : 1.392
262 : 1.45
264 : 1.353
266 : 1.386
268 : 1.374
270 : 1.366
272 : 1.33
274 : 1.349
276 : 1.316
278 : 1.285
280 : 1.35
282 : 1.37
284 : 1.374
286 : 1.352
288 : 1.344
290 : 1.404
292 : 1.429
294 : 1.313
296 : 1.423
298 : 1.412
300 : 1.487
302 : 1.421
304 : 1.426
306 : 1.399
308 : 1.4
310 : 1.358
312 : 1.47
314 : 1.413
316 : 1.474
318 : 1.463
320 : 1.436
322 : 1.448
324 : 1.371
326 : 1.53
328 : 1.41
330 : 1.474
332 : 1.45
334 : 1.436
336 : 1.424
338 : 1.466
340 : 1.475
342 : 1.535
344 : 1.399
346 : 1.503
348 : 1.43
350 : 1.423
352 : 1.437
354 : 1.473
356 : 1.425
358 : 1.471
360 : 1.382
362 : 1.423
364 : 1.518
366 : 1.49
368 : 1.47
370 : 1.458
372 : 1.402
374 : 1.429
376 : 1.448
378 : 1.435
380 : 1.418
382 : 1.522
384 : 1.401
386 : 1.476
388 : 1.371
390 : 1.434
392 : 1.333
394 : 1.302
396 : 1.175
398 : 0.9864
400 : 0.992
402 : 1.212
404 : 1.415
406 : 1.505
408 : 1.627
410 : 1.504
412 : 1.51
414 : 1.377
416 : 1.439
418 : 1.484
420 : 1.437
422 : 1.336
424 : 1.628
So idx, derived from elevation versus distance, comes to 1.0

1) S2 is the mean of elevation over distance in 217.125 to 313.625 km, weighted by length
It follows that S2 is 1.4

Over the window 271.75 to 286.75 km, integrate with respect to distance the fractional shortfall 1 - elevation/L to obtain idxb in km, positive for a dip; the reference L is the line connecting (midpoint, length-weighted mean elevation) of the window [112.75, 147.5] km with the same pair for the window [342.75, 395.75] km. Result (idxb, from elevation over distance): 0.8 km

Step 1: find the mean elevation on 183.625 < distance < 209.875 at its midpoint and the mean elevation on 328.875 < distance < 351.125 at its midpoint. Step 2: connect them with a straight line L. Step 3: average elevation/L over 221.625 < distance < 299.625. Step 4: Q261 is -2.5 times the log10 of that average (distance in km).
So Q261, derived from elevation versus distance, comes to 0.04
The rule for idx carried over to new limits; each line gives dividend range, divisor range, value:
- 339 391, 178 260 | 1.02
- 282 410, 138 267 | 1.00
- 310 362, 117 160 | 1.04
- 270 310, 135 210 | 0.97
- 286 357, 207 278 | 1.02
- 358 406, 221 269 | 0.98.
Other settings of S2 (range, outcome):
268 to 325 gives 1.39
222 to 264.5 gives 1.41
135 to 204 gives 1.41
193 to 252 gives 1.43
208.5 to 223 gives 1.45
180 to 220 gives 1.44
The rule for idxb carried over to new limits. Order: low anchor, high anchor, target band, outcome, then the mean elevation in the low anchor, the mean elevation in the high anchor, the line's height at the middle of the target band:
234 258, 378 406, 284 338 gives -1.97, 1.41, 1.32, 1.37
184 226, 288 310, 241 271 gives 0.64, 1.44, 1.41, 1.42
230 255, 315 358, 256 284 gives 1.37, 1.42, 1.45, 1.43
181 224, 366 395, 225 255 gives 0.35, 1.44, 1.42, 1.43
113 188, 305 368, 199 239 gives -0.32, 1.41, 1.45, 1.42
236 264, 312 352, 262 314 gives 1.61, 1.4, 1.45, 1.43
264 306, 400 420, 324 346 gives -0.96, 1.38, 1.43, 1.4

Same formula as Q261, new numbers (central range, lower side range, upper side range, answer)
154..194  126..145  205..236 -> -0.02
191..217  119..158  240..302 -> -0.05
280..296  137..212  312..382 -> 0.05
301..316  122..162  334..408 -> -0.01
